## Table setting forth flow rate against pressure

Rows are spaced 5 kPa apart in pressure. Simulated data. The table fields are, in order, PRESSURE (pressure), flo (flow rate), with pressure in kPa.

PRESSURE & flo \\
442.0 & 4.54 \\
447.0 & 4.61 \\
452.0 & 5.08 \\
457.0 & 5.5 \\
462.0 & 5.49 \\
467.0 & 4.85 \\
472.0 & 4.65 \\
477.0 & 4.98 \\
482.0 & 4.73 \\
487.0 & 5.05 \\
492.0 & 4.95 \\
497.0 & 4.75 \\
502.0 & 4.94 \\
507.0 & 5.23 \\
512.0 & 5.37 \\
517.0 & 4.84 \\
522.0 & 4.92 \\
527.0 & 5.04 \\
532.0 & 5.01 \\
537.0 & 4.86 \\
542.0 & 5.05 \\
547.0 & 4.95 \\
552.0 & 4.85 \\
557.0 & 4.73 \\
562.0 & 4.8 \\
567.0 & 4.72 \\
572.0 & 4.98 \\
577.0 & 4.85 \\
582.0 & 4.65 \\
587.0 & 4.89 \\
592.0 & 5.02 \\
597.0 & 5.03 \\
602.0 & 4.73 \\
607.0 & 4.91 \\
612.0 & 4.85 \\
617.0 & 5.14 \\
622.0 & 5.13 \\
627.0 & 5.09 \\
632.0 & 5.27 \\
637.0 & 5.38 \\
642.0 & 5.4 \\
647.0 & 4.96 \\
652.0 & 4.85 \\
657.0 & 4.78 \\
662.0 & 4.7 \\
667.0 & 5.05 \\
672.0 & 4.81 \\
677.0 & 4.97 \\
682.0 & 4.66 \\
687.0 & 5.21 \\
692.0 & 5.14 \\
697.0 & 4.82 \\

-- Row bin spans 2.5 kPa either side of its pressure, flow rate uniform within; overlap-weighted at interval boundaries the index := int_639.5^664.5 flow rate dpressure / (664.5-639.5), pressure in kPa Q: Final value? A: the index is 4.94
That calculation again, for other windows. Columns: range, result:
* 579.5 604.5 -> 4.86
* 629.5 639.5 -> 5.33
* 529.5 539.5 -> 4.93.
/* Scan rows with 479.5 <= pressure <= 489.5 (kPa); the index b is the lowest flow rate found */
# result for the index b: 4.73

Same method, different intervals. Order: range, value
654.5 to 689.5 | 4.66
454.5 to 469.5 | 4.85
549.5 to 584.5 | 4.65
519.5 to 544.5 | 4.86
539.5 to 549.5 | 4.95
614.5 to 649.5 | 4.96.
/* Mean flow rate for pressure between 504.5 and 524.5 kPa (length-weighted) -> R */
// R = 5.09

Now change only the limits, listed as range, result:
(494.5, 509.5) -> 4.97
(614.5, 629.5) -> 5.12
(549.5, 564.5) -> 4.79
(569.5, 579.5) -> 4.92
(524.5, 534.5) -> 5.03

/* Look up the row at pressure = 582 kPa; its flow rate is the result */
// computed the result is 4.65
